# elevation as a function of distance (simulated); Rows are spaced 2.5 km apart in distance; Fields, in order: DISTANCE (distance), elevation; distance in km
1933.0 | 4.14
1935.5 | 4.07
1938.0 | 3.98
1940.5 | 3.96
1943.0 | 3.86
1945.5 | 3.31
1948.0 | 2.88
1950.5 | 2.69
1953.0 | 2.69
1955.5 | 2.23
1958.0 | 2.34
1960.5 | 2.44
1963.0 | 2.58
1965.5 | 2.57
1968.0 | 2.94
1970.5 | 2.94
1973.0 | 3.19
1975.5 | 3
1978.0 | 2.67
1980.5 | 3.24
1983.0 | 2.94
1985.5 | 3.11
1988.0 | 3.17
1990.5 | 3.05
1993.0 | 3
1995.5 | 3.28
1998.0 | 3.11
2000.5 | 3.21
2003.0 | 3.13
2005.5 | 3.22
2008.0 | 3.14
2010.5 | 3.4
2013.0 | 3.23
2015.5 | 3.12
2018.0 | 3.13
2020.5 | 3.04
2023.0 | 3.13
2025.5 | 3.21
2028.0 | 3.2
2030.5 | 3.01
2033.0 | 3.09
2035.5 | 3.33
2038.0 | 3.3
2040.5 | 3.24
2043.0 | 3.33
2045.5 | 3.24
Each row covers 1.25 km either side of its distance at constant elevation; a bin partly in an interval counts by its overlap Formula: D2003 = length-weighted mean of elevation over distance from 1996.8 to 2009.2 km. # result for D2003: 3.16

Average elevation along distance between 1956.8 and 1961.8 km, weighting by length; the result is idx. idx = 2.39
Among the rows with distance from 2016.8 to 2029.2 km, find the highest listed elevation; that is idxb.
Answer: 3.21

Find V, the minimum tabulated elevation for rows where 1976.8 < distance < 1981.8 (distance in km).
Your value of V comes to 2.67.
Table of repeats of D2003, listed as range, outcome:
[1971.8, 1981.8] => 3.02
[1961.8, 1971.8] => 2.76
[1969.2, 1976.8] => 3.04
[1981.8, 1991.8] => 3.07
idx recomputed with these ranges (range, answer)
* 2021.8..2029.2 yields 3.18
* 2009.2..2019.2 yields 3.22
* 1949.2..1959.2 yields 2.49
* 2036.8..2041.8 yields 3.27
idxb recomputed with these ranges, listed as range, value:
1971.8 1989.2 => 3.24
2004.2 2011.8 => 3.4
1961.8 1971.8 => 2.94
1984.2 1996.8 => 3.28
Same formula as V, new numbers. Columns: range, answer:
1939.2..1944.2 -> 3.86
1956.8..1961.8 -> 2.34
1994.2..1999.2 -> 3.11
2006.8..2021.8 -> 3.04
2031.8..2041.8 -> 3.09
